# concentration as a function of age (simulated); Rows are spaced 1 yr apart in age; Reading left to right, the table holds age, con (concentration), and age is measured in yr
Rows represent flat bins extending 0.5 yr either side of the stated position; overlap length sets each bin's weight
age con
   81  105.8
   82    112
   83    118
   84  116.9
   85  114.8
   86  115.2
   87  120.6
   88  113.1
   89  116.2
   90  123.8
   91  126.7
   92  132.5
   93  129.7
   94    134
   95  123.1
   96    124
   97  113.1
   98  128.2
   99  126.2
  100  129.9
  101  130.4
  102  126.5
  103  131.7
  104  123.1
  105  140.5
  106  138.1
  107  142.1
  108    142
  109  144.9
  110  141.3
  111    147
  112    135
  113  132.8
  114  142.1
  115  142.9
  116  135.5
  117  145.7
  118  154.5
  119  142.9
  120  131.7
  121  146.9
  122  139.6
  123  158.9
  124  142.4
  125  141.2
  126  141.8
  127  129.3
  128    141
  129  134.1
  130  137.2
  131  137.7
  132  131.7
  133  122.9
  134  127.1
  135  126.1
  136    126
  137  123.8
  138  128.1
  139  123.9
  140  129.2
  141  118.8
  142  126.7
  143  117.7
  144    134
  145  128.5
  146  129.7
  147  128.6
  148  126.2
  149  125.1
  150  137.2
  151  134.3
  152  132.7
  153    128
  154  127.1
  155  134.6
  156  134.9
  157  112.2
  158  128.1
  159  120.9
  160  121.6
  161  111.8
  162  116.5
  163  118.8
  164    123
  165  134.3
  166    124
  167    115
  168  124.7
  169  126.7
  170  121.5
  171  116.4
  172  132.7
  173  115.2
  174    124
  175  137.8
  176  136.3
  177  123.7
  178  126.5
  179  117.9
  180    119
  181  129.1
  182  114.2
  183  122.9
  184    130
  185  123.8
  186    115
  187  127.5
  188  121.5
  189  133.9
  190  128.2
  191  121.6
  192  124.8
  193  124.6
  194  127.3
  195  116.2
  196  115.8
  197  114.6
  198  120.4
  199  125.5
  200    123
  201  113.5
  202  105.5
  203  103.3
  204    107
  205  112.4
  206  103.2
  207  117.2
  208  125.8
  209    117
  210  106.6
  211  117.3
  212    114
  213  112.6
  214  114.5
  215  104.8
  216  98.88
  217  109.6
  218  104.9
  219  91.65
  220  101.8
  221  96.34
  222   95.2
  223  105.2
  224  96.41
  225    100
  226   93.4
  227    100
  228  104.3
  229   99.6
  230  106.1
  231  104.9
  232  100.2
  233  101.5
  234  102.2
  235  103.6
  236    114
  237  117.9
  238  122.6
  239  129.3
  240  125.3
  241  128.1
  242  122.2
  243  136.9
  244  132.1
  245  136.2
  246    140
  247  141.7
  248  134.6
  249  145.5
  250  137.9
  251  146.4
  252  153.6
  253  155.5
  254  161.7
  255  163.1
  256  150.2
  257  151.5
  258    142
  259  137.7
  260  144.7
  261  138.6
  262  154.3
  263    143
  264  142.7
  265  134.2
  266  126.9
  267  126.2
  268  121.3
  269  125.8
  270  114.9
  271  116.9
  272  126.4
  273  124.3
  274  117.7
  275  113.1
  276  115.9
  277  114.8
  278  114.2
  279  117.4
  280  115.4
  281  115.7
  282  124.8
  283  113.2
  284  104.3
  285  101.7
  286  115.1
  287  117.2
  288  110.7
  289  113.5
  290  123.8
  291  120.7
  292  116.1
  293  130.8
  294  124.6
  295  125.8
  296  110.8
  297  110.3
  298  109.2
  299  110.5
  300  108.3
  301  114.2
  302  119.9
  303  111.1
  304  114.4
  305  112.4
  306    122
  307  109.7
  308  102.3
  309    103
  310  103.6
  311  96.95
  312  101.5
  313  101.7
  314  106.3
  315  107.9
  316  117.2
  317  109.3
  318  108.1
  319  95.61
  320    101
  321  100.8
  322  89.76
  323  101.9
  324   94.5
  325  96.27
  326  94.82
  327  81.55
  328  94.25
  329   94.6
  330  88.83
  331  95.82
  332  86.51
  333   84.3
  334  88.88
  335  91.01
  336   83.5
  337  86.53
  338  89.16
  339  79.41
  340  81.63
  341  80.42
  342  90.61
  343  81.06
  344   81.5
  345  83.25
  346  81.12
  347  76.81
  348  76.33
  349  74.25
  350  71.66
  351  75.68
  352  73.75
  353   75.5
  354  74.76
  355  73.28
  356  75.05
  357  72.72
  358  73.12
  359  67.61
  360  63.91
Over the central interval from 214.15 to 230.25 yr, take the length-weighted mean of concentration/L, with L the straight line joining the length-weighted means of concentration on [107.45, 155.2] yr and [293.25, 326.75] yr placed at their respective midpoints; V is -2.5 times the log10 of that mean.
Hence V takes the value 0.20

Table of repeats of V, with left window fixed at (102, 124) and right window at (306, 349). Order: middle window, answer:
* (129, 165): 0.05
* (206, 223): 0.10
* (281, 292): -0.12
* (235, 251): -0.17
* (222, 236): 0.14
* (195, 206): 0.07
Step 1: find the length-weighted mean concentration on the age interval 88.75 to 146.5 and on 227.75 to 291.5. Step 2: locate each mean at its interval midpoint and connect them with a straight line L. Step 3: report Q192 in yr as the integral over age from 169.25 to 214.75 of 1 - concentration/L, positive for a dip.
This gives 3.33 yr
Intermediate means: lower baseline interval 133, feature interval 120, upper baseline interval 126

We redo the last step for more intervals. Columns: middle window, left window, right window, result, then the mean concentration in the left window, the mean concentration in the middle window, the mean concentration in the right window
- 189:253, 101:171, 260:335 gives 2.51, 132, 116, 112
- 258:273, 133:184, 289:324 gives -2.40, 125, 132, 110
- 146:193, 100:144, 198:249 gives -0.11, 135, 125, 113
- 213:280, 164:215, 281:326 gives -4.45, 120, 123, 110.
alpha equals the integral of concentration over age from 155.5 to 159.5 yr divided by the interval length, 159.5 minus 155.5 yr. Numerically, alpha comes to 124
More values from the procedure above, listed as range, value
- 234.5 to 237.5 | 112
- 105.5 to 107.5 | 140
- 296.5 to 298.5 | 110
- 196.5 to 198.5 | 118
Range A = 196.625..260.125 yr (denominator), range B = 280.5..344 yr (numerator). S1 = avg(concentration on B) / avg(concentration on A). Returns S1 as 0.87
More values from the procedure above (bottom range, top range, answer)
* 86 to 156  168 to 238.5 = 0.87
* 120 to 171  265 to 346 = 0.82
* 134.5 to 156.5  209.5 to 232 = 0.81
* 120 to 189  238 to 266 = 1.10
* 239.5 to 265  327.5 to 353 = 0.59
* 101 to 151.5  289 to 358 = 0.72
